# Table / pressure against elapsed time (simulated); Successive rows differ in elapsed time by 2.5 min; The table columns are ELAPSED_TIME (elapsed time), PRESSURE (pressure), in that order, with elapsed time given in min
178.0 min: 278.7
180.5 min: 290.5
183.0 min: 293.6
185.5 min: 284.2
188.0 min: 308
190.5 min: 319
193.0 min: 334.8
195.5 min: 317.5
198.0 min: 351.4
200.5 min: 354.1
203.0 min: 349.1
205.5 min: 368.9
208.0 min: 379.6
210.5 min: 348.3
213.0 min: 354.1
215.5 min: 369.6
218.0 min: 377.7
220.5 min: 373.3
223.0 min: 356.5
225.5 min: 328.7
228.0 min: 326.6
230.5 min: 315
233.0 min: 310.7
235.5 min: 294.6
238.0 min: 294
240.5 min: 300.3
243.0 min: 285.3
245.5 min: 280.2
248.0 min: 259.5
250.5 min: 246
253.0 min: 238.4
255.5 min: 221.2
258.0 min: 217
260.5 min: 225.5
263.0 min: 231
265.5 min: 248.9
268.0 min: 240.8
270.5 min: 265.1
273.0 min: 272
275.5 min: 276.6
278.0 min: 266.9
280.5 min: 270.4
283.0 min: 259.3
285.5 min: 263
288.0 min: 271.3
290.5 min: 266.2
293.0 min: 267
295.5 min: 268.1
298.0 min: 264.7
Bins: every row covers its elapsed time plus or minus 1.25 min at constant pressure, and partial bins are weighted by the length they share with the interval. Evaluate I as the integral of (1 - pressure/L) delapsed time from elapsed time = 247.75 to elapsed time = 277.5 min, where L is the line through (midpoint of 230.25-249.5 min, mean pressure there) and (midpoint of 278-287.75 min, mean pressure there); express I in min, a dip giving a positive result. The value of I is 3.4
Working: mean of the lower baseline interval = 291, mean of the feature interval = 245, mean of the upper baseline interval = 265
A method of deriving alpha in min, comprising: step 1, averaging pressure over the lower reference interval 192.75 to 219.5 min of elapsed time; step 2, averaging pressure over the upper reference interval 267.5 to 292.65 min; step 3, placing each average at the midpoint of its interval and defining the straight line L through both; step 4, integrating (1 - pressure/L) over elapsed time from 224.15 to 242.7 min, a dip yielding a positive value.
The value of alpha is 0.80 min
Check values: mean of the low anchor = 356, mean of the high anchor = 266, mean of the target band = 309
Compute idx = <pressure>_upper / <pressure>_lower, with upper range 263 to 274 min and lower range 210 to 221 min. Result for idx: 0.69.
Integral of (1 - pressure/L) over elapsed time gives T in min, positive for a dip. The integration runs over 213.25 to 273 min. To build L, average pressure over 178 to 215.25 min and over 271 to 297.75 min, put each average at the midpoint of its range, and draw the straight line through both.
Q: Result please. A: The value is 2.2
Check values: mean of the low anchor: 332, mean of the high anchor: 268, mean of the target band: 288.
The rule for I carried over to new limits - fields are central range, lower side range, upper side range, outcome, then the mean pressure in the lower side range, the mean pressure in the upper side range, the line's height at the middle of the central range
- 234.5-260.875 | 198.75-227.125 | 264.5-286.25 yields 3.9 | 359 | 263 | 306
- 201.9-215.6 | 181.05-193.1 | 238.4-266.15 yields -3.6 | 304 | 252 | 287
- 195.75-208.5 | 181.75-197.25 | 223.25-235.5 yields -1.7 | 311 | 321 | 314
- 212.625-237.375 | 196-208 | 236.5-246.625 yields -1.6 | 356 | 290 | 318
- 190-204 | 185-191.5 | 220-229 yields -1.0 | 305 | 345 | 315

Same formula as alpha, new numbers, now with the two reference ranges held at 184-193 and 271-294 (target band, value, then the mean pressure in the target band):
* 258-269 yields 1.7 min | 234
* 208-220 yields -2.7 min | 365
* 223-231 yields -1.0 min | 329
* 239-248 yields 0.0 min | 285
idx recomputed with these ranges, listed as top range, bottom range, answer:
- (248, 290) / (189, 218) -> 0.72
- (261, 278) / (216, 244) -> 0.78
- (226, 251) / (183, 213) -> 0.87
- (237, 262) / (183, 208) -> 0.77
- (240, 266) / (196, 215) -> 0.70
